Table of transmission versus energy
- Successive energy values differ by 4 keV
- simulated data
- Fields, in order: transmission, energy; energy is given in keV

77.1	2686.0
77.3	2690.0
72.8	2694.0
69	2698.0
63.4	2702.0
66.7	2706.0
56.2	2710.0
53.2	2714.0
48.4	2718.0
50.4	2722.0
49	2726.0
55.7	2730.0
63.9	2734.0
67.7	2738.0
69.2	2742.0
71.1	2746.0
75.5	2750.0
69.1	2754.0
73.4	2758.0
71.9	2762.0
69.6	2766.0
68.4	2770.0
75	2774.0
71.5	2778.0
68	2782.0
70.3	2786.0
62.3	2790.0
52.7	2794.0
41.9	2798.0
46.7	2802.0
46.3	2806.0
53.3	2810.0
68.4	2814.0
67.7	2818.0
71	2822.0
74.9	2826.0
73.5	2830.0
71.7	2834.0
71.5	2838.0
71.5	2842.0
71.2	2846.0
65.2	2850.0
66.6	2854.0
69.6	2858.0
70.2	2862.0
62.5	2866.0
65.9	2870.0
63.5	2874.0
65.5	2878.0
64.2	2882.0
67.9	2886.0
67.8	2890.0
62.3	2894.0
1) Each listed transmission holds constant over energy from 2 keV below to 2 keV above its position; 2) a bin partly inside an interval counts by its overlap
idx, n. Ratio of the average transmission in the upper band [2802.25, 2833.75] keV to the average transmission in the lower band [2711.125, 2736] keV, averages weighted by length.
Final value 1.20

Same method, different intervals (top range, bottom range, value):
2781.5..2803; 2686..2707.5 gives 0.80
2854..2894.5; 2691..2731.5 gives 1.12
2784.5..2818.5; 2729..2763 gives 0.81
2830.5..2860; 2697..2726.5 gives 1.22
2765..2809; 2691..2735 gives 1.03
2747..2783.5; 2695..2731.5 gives 1.25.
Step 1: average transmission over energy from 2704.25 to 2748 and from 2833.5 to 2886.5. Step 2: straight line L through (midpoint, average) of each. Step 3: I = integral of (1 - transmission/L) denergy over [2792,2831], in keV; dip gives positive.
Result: 3.22 keV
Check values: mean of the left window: 59.2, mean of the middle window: 59.3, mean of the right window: 67.5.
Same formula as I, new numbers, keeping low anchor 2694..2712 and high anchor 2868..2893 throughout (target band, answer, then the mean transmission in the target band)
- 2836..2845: -0.8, 71.5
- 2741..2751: -1.0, 71.8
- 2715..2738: 3.6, 54.7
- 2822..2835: -1.5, 73.1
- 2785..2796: 0.7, 61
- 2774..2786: -1.0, 70.7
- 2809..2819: 0.3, 63.7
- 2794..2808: 4.1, 46.1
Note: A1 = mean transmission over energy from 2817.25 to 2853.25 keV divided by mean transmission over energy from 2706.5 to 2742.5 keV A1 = 1.24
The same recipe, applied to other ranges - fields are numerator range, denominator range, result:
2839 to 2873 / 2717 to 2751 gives 1.11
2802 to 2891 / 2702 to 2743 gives 1.14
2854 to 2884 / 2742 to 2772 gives 0.93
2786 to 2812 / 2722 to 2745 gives 0.86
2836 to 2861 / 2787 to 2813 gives 1.33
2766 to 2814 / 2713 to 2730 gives 1.19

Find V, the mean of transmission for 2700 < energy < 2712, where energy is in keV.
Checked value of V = 62.1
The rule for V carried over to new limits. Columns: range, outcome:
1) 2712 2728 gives 50.2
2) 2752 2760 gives 71.2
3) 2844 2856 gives 67.7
